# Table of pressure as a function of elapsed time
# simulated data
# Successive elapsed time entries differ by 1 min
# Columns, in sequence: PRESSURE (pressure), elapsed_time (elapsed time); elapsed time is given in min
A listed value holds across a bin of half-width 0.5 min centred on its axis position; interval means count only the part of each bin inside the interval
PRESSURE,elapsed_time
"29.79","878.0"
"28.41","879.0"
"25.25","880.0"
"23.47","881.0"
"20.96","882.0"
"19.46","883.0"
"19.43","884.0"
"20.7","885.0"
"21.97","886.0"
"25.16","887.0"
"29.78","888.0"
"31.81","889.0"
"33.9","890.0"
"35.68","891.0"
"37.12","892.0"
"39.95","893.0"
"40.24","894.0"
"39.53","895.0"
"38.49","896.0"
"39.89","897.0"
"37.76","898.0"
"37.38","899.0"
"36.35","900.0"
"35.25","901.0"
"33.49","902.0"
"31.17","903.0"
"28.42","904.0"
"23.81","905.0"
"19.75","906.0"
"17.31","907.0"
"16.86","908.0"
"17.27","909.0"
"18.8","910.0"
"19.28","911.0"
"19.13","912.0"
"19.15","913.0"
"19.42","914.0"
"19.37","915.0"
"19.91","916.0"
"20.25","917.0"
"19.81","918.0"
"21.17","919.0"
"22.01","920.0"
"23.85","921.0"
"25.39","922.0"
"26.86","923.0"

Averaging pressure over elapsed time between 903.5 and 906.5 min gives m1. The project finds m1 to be 24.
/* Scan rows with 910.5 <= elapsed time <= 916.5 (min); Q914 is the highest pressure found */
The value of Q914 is 19.91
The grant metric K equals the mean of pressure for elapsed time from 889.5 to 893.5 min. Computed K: 36.7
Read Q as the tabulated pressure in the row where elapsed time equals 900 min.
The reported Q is 36.35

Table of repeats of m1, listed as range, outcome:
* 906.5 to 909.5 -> 17.1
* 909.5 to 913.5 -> 19.1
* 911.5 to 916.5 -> 19.4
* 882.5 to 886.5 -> 20.4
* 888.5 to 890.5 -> 32.9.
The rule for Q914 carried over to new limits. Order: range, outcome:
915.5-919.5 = 21.17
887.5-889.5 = 31.81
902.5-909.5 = 31.17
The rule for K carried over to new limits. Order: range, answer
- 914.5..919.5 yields 20.1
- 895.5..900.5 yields 38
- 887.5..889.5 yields 30.8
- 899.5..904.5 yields 32.9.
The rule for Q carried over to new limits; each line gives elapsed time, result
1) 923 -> 26.86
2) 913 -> 19.15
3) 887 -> 25.16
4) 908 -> 16.86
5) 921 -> 23.85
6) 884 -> 19.43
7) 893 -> 39.95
